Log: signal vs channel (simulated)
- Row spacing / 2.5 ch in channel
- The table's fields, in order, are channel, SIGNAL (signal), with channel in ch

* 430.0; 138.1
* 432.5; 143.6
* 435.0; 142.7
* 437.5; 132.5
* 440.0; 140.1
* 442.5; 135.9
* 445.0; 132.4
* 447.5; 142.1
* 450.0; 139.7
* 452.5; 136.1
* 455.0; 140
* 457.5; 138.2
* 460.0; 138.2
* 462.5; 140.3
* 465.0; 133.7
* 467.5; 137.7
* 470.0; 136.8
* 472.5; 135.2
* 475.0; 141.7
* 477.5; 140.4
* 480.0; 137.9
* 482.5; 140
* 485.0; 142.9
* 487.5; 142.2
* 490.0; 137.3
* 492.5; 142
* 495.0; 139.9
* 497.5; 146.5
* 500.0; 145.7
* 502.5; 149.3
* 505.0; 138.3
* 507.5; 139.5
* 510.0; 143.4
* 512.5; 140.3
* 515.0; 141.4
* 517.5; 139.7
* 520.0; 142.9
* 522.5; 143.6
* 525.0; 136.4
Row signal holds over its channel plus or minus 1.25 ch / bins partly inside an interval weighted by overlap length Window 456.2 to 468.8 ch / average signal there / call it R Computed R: 138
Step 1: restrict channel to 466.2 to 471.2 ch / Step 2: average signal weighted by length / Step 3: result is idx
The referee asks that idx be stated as 137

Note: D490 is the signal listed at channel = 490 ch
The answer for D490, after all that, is 137.3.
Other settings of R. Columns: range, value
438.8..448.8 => 138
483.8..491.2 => 141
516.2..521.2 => 141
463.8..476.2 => 137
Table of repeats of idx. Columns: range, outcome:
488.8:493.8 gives 140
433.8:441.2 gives 138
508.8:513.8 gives 142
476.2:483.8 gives 139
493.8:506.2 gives 144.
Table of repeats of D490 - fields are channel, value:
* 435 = 142.7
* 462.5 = 140.3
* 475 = 141.7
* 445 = 132.4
